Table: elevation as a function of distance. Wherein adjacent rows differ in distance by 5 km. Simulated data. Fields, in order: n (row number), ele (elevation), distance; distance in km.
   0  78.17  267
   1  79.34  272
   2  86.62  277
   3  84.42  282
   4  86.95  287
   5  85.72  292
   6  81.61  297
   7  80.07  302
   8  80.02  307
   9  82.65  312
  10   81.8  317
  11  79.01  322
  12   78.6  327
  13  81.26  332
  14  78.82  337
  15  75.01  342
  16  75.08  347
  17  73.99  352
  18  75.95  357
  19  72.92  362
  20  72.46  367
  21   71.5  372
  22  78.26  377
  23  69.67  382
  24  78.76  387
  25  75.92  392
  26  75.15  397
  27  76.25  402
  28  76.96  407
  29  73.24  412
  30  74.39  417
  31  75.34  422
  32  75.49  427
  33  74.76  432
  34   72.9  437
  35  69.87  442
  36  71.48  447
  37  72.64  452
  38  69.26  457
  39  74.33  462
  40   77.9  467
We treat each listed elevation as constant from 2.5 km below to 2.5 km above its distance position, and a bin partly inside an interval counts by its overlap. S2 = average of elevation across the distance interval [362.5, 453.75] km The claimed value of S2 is 74.2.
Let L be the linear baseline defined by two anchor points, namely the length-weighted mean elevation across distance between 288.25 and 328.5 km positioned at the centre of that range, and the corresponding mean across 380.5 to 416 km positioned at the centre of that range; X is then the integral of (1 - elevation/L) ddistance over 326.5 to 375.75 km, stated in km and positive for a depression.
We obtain 1.9 km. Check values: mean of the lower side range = 81.4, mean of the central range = 75.5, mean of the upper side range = 75.3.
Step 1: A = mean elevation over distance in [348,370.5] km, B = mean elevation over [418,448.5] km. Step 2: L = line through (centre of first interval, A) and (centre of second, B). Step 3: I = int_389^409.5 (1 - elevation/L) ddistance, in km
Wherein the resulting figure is -0.7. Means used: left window 73.8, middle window 76.1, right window 73.4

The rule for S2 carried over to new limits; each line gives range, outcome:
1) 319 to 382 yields 75.9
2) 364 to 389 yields 74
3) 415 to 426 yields 75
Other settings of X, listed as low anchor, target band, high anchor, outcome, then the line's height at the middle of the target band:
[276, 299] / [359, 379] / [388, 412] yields 1.2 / 78.4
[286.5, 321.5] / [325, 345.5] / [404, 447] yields 0.5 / 80.1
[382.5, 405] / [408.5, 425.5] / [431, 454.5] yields -0.1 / 74.1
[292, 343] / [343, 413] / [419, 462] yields 1.7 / 76.6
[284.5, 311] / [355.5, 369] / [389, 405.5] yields 0.8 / 78.4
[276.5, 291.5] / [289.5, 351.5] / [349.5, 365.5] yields 0.2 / 80.1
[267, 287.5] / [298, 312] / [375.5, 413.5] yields 0.1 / 81.5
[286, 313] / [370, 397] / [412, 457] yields 0.6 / 76.7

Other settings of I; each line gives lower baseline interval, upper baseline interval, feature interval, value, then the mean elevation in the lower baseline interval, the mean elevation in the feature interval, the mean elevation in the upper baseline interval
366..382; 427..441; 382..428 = -1.1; 73.5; 75.4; 73.7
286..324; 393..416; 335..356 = 1.0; 82.1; 75.7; 75.4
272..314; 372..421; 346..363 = 0.8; 83.3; 74.6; 75.2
